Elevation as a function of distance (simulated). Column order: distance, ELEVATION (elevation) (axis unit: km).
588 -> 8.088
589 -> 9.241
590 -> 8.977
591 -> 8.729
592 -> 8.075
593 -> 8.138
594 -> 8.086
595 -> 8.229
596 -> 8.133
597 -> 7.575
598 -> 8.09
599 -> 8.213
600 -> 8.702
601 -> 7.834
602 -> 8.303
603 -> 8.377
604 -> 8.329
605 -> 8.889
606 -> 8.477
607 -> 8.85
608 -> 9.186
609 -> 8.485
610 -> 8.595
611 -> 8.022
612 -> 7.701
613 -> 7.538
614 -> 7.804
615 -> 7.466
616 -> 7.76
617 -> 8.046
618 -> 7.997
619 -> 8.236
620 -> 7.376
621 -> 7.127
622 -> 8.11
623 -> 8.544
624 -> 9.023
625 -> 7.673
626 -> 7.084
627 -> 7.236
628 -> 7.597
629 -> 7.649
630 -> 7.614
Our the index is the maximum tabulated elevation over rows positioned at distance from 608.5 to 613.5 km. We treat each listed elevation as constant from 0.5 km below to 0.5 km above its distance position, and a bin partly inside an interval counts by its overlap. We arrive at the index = 8.595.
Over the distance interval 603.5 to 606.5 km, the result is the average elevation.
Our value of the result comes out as 8.56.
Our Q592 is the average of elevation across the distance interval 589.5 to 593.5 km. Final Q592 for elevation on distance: 8.48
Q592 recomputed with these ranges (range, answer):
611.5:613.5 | 7.62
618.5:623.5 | 7.88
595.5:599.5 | 8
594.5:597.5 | 7.98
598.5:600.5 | 8.46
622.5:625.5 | 8.41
